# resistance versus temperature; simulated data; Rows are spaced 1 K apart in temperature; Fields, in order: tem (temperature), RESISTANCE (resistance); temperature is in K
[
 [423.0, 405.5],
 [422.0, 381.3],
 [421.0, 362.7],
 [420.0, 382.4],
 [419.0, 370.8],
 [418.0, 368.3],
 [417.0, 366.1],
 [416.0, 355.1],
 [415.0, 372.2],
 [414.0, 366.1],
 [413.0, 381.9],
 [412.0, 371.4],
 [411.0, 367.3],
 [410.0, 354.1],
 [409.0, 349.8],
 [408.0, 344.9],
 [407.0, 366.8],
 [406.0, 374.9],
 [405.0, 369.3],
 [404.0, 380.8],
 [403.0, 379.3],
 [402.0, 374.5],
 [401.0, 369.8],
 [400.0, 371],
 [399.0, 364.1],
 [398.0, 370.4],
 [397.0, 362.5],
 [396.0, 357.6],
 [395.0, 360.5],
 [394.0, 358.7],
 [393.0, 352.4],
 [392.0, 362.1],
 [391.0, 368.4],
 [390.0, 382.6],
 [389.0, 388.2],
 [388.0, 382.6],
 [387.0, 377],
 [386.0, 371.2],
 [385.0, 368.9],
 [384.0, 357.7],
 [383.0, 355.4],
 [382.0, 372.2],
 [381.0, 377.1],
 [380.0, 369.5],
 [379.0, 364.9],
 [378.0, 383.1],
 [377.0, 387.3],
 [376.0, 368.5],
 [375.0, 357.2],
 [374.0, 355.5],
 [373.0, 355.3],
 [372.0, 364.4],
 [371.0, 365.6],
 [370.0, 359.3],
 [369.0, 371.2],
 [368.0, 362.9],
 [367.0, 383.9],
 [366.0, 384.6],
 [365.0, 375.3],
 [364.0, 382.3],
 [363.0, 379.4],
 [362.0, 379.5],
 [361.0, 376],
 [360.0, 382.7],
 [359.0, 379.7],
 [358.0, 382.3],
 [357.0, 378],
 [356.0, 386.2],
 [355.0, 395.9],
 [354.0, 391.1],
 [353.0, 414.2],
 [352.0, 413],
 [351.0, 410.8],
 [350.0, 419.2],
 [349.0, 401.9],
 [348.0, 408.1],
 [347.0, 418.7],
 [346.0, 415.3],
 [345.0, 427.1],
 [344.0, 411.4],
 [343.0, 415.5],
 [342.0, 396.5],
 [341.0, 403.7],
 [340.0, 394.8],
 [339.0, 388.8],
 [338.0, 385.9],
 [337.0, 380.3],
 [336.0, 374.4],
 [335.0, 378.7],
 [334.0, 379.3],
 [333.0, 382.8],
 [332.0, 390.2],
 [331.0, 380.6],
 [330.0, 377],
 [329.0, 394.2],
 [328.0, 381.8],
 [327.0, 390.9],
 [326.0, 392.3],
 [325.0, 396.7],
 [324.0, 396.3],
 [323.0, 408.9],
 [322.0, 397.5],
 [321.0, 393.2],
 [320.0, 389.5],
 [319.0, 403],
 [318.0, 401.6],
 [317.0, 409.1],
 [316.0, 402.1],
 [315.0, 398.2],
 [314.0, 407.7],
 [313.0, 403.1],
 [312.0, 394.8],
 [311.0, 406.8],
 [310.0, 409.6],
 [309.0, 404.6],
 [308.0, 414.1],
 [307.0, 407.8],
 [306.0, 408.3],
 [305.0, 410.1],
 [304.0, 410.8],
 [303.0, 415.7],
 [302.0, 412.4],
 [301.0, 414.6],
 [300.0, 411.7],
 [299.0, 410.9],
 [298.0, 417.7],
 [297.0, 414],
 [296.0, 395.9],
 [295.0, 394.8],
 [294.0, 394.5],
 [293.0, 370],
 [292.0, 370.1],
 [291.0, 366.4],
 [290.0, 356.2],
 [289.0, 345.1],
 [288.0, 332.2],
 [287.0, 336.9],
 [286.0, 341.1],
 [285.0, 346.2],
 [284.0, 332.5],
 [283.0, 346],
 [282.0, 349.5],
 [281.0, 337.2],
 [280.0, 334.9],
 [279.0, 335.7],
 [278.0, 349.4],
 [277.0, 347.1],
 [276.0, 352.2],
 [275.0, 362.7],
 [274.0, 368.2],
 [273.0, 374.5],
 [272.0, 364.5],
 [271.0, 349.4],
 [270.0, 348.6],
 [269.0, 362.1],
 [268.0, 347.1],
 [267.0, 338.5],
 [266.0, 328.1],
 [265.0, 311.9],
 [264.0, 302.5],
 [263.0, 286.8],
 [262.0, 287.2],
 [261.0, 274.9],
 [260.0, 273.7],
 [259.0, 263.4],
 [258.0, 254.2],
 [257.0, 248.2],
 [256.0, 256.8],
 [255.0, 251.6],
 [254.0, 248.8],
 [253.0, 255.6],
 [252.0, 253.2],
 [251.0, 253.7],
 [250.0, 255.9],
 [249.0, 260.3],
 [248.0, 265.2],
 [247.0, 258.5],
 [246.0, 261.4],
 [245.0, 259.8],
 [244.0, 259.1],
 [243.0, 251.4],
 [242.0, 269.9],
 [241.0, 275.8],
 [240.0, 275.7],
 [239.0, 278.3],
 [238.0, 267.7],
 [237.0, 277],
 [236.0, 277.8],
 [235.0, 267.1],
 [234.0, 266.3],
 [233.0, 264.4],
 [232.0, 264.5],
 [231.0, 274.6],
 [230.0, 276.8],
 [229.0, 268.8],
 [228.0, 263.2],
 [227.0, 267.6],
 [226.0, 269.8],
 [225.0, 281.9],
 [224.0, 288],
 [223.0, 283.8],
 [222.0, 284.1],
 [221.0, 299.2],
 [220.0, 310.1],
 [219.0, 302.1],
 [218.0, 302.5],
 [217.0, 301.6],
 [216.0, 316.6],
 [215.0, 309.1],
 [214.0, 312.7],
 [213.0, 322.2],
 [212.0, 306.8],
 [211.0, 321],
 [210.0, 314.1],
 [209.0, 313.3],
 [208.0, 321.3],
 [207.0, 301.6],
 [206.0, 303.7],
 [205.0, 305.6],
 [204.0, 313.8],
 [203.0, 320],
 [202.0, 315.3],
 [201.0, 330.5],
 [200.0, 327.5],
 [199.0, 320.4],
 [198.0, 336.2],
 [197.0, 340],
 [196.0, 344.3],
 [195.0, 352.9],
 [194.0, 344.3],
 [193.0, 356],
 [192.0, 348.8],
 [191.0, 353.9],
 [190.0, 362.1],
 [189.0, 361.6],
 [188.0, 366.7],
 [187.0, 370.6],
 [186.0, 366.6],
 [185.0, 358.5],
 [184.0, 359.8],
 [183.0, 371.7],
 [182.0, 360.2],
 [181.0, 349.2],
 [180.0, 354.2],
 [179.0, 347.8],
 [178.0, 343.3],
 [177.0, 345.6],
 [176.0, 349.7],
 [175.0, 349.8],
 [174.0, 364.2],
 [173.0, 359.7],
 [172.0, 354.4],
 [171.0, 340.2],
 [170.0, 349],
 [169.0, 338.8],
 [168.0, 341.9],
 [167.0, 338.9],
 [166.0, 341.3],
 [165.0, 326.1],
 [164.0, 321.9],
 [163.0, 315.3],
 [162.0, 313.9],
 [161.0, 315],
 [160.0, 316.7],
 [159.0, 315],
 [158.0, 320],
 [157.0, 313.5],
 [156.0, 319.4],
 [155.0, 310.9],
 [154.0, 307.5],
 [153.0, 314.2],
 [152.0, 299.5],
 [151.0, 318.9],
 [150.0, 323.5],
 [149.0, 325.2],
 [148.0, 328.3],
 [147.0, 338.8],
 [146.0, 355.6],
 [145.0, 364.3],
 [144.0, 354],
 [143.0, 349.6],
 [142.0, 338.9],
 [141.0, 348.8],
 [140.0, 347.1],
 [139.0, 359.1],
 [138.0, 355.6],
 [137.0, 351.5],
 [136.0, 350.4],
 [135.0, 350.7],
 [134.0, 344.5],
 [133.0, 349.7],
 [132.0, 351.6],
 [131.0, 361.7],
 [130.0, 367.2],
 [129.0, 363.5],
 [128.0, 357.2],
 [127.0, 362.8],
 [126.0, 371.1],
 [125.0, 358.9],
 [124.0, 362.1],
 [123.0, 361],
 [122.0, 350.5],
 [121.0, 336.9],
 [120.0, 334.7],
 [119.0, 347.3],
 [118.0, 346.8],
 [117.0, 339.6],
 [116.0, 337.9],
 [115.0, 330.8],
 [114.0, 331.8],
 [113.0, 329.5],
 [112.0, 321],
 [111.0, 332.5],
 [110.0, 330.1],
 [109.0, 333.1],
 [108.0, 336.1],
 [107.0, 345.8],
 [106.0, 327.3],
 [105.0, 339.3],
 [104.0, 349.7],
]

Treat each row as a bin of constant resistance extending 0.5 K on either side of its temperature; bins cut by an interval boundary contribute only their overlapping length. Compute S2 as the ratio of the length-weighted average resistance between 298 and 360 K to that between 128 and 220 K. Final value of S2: 1.2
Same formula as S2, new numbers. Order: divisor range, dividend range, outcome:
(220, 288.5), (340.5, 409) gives 1.28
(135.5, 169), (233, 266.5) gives 0.81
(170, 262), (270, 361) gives 1.27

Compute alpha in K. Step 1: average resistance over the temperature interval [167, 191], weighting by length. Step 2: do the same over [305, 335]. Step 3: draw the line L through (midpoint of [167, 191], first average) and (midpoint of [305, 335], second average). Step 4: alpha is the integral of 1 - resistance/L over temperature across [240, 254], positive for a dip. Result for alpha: 4.29 K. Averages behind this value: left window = 355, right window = 397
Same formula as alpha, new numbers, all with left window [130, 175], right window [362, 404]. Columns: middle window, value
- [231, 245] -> 3.2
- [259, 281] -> 1.4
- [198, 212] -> 1.1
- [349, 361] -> -1.0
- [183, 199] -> -0.6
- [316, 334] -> -1.6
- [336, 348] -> -1.3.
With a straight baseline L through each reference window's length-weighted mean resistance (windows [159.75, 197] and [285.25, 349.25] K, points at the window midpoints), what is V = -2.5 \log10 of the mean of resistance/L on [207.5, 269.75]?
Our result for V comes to 0.28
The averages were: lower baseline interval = 348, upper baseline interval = 394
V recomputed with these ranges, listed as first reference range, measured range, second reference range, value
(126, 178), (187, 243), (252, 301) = 0.109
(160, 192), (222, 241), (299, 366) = 0.315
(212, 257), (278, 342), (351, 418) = -0.190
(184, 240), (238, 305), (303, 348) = 0.104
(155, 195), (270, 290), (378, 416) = 0.023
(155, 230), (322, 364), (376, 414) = -0.104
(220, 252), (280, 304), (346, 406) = -0.193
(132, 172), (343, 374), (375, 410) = -0.073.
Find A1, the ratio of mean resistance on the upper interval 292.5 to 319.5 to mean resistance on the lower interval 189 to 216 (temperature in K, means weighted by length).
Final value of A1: 1.24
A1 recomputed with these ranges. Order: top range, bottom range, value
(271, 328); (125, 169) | 1.13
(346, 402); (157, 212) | 1.12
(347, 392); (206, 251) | 1.34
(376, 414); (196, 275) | 1.25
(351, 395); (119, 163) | 1.10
